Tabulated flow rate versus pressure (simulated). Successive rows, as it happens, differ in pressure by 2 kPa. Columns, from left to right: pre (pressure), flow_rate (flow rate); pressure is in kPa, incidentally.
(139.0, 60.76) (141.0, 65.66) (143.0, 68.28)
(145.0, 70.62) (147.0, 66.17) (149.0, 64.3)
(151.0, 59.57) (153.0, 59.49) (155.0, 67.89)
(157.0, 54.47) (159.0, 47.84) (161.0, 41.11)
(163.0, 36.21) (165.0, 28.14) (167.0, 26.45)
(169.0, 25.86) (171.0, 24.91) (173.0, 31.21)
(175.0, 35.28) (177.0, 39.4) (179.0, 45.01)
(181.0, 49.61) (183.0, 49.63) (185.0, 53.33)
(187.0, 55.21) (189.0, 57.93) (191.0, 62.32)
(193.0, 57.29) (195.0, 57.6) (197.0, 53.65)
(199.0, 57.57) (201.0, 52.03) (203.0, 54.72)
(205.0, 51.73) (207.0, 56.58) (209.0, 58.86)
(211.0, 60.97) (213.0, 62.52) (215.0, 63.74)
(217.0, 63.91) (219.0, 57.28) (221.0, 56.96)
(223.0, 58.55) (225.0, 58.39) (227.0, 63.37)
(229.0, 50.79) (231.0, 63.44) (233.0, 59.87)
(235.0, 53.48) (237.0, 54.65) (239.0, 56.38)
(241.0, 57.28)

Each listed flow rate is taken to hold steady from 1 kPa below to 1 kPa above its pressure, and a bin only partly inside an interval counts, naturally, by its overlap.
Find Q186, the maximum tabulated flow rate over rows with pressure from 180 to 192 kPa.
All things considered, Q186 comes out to 62.32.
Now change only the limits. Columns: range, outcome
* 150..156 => 67.89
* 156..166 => 54.47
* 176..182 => 49.61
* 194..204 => 57.6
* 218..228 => 63.37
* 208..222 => 63.91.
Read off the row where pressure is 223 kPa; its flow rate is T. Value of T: 58.55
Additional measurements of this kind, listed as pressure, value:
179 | 45.01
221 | 56.96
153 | 59.49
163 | 36.21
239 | 56.38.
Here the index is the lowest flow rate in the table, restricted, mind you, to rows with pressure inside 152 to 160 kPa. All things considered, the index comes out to 47.84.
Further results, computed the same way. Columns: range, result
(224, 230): 50.79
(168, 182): 24.91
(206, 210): 56.58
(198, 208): 51.73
